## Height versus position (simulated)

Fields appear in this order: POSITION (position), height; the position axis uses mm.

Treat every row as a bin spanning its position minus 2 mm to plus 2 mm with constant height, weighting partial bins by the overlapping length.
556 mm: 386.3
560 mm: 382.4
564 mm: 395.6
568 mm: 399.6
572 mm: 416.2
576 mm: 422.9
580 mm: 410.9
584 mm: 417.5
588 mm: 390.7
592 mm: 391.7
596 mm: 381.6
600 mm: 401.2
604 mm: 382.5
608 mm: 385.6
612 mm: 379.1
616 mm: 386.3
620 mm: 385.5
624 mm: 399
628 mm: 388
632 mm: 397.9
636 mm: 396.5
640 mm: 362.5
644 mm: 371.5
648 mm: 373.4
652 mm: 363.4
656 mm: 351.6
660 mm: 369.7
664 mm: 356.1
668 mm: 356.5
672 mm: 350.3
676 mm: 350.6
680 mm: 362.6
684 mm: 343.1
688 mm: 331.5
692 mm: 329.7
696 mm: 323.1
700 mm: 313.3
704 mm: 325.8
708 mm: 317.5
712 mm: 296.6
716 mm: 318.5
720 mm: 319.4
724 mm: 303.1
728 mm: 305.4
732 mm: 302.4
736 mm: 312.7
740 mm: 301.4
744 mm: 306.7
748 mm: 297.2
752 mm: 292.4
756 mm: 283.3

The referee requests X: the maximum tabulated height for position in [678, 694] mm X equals 362.6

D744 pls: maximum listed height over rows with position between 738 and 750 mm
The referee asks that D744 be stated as 306.7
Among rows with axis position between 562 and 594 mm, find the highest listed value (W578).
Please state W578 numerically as 422.9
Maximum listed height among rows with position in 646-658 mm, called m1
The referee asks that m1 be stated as 373.4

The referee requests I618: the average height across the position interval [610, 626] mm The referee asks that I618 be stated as 387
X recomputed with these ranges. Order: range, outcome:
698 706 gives 325.8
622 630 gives 399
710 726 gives 319.4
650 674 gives 369.7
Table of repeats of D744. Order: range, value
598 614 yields 401.2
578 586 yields 417.5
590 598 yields 391.7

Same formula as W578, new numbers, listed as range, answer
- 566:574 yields 416.2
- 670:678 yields 350.6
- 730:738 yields 312.7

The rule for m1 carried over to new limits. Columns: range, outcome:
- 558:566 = 395.6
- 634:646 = 396.5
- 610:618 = 386.3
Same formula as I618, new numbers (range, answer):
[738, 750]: 302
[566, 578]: 413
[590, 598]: 387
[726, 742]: 305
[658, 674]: 358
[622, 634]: 395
